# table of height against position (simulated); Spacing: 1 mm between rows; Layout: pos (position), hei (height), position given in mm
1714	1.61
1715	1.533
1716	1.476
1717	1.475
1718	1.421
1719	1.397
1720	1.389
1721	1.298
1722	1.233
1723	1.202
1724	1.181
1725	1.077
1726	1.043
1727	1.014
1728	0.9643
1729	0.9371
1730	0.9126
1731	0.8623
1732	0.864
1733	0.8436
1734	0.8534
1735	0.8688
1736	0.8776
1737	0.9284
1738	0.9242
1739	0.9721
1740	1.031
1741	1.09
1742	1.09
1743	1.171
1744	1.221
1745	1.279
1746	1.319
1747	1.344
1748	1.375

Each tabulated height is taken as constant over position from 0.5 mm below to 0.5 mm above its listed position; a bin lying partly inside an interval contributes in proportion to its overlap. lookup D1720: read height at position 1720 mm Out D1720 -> 1.389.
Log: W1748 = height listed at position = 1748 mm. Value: 1.375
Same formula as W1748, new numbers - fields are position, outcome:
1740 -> 1.031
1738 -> 0.9242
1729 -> 0.9371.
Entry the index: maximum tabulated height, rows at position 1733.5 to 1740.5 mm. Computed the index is 1.031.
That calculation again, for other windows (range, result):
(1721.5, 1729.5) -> 1.233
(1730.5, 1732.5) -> 0.864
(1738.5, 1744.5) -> 1.221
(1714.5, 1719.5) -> 1.533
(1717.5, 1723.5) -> 1.421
